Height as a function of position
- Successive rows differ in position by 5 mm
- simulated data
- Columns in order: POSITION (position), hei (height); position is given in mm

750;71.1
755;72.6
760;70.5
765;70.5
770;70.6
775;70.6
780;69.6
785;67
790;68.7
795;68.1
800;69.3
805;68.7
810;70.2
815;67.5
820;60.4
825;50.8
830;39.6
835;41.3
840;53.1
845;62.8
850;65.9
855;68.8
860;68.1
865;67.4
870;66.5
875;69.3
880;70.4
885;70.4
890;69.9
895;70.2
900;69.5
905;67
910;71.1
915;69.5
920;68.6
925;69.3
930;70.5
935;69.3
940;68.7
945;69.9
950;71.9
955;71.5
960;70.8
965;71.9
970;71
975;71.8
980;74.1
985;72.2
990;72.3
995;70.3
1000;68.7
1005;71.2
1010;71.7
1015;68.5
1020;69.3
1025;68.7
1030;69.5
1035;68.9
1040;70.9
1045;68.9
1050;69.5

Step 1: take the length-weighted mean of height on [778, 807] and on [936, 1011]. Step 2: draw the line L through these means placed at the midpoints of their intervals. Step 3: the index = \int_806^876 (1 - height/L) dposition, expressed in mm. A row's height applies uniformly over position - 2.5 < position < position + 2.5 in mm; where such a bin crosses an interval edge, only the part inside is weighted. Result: 8.5 mm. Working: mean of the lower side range 68.5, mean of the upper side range 71.2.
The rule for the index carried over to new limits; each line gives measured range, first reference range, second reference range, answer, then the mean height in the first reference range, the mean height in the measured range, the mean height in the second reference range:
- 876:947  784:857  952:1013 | -2.8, 61.3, 69.6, 71.4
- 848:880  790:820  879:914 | 0.6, 68.1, 67.9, 69.7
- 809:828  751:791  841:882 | 2.1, 70.1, 61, 66.8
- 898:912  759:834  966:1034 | -0.2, 64.9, 69.1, 70.7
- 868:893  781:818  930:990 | 0.2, 68.4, 69.4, 71.2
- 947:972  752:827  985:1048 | -0.7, 67.8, 71.4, 70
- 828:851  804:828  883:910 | 4.6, 62.7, 52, 69.5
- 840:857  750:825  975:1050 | 1.2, 68.3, 63.9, 70.4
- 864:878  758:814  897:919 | 0.3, 69.4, 67.9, 69.2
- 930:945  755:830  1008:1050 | -0.2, 66.6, 69.4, 69.5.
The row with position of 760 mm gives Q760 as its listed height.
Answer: 70.5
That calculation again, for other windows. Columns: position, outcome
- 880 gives 70.4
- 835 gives 41.3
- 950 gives 71.9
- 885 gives 70.4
